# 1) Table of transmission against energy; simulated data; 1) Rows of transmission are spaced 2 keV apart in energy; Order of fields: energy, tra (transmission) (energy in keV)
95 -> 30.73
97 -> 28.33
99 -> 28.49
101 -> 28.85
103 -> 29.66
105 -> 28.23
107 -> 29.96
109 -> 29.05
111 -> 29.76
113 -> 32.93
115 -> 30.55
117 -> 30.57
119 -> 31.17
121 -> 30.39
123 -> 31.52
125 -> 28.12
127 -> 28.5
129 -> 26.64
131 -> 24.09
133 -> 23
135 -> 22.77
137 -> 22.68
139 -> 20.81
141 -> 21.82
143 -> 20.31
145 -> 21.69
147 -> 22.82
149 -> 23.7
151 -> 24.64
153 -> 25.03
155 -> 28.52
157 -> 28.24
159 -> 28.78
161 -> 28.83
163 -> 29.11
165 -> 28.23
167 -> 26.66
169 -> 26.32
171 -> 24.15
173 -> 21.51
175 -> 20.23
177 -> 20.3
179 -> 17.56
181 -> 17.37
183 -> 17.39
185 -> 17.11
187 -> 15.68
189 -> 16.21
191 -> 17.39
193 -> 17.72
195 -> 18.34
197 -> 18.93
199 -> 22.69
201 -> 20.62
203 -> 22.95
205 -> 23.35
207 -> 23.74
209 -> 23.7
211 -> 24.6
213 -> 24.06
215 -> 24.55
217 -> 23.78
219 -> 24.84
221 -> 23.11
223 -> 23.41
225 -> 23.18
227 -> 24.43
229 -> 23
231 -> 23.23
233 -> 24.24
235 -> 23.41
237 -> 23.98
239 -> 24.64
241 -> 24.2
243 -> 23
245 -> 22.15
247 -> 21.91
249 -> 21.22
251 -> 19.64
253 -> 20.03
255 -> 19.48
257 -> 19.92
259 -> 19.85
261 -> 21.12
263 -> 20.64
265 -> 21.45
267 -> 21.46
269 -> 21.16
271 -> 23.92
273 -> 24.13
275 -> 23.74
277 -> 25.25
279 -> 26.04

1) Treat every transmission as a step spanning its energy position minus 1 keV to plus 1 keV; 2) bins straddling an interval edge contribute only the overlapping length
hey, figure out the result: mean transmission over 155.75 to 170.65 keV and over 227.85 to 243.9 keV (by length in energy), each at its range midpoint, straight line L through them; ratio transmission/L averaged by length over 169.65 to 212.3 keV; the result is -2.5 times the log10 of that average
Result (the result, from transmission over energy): 0.286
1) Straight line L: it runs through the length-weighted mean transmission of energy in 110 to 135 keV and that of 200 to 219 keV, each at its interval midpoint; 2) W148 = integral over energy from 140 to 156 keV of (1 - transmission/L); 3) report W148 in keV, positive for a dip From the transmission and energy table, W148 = 2.1 keV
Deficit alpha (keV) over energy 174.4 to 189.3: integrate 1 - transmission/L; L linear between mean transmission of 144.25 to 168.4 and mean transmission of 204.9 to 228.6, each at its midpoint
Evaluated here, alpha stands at 4.5 keV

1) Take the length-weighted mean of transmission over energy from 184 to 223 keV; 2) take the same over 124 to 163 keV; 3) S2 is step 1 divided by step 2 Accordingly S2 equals 0.85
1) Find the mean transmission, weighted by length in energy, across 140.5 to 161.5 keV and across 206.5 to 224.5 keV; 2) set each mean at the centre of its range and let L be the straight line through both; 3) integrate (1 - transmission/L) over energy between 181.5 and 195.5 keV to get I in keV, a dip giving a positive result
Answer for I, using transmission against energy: 4.18 keV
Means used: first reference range 24.9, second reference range 24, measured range 17.1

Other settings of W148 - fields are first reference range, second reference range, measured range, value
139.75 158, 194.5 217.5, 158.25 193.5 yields 2.62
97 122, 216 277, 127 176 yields 5.17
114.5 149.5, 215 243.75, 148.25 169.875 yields -1.78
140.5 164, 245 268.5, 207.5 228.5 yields -1.42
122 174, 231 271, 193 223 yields 0.80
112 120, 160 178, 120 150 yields 4.68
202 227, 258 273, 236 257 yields 0.45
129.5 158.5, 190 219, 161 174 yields -1.78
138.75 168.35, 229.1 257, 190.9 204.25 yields 2.15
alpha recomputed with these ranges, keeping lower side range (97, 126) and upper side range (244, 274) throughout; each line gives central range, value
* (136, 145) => 2.2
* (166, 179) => 1.8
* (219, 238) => -0.5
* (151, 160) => 0.0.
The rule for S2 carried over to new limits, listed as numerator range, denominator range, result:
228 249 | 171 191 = 1.26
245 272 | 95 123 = 0.70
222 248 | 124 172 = 0.93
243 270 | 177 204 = 1.13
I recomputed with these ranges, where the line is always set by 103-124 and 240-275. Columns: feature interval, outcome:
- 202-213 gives 0.40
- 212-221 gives -0.04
